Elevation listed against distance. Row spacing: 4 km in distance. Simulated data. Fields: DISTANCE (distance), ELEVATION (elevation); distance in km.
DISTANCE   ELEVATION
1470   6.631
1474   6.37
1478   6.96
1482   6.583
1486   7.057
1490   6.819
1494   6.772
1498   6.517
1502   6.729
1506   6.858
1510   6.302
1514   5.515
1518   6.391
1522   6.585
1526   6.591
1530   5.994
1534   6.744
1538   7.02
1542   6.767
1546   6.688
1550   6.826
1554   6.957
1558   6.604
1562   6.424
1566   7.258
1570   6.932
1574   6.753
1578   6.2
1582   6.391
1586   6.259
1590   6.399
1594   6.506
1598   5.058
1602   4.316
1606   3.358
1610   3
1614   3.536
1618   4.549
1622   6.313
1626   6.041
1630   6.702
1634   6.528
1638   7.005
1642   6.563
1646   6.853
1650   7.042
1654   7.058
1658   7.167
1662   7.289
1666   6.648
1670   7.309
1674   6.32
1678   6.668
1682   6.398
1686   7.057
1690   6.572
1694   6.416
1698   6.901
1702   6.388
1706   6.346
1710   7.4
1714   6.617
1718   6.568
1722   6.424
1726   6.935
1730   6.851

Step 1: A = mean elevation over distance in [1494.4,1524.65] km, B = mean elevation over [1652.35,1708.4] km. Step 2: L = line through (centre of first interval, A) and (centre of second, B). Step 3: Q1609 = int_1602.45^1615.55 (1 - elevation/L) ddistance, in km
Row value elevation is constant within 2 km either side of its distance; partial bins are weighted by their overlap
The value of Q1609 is 6.4 km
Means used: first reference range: 6.44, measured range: 3.41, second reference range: 6.76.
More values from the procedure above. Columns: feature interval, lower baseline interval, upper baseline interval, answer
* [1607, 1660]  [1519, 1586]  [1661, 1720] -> 5.7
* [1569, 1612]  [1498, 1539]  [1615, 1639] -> 4.6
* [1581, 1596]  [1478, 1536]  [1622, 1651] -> 0.5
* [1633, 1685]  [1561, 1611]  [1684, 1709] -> -4.0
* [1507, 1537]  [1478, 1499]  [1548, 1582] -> 1.8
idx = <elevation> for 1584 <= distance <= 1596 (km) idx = 6.39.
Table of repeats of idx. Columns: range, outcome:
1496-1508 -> 6.7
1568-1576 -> 6.84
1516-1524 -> 6.49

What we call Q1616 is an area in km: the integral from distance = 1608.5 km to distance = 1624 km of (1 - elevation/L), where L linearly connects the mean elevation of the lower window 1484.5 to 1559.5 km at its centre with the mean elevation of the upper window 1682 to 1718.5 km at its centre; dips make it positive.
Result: 5.3 km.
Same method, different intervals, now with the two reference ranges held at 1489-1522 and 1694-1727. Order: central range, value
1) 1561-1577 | -0.7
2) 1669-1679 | -0.1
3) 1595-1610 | 5.3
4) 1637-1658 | -1.0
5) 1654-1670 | -1.1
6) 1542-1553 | -0.4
